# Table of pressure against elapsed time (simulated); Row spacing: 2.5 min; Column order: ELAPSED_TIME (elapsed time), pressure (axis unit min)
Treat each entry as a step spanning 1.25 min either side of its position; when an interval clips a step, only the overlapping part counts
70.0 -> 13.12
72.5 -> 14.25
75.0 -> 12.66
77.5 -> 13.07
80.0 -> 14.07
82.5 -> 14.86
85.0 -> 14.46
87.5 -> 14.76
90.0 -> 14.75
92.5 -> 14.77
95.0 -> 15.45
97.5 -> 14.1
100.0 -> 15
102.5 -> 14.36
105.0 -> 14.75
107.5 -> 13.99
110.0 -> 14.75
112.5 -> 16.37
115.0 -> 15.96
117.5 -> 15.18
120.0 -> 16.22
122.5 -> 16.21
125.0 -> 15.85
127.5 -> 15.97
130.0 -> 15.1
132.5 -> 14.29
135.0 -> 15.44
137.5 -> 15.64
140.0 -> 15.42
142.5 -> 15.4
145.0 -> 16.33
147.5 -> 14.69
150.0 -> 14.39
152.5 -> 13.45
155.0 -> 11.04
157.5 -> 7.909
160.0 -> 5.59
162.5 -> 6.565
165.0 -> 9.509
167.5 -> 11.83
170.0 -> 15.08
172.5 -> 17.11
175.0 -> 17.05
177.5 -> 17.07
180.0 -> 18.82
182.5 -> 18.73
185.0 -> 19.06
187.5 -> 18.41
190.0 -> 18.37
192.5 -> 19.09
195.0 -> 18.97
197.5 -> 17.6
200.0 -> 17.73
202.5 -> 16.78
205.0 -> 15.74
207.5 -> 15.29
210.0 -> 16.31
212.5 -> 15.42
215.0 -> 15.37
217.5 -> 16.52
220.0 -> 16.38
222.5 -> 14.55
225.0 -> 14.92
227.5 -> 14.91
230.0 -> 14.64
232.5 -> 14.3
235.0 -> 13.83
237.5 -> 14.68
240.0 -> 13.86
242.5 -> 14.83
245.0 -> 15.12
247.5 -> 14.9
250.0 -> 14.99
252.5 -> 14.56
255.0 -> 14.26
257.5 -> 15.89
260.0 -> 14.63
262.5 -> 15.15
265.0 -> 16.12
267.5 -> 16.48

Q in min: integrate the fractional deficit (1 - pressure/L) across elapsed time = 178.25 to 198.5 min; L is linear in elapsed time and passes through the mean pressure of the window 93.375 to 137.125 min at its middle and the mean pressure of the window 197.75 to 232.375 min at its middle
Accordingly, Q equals -3.9 min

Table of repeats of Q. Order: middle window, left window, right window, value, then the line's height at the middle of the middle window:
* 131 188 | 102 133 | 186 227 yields 6.25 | 16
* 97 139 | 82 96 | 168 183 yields 0.75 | 15.5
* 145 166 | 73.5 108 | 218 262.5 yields 5.48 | 14.6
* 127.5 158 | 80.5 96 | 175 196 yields 4.53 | 16.9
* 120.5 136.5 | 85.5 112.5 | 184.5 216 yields -0.06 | 15.5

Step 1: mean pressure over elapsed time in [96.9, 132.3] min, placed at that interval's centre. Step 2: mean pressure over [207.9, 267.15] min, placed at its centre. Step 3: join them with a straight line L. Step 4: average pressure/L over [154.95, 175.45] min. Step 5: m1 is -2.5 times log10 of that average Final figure 0.34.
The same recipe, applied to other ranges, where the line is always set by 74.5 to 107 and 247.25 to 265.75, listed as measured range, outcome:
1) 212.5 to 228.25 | -0.04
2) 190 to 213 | -0.16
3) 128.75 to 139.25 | -0.04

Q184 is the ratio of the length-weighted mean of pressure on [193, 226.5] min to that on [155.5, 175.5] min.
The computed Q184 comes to 1.5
